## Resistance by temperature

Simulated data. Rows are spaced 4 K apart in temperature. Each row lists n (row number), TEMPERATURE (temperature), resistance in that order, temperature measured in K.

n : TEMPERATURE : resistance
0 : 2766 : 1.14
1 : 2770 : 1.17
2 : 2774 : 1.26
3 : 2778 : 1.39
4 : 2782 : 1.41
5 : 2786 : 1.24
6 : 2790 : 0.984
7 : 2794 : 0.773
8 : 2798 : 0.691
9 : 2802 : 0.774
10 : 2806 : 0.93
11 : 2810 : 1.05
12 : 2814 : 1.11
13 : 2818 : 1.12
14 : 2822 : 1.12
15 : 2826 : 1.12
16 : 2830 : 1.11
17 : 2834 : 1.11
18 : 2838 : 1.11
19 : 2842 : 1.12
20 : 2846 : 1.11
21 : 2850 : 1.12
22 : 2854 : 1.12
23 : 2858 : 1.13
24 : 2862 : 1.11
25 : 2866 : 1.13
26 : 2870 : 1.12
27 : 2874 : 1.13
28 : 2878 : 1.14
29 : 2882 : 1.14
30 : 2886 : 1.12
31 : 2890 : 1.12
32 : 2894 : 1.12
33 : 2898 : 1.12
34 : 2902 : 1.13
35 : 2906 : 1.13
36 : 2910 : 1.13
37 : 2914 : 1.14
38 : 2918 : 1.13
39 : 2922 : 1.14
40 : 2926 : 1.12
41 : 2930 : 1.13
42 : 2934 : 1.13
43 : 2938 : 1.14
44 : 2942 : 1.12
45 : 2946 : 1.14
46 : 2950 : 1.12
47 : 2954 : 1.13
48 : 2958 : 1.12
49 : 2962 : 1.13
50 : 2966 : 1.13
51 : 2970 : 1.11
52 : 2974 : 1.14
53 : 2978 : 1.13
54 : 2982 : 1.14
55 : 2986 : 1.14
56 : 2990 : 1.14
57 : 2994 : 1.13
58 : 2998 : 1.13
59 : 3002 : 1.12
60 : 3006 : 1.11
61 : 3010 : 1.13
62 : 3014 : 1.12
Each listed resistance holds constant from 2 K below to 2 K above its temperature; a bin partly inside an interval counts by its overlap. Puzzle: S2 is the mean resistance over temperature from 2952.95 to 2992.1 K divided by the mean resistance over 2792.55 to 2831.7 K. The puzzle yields 1.15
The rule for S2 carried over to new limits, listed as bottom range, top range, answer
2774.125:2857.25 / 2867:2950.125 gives 1.05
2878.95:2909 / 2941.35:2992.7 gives 1.00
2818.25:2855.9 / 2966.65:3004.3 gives 1.01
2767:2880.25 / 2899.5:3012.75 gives 1.03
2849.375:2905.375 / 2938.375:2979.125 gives 1.00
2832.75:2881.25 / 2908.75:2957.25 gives 1.01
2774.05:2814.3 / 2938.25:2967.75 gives 1.08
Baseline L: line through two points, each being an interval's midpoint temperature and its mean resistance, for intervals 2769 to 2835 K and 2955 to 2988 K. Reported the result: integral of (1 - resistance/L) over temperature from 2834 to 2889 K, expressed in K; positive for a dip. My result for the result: -1.3 K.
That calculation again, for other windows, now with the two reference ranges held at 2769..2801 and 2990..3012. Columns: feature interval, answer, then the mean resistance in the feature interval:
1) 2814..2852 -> -0.3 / 1.12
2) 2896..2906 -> -0.1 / 1.13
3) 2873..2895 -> -0.3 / 1.13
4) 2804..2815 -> 0.8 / 1.02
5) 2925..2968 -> -0.3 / 1.13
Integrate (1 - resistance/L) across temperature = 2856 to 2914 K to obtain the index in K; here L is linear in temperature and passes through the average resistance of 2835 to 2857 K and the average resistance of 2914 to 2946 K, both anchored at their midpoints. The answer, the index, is -0.2 K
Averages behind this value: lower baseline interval 1.12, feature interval 1.13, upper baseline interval 1.13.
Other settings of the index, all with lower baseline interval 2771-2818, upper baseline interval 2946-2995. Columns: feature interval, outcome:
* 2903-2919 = -0.4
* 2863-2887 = -0.8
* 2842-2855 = -0.4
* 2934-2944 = -0.1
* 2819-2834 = -0.6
